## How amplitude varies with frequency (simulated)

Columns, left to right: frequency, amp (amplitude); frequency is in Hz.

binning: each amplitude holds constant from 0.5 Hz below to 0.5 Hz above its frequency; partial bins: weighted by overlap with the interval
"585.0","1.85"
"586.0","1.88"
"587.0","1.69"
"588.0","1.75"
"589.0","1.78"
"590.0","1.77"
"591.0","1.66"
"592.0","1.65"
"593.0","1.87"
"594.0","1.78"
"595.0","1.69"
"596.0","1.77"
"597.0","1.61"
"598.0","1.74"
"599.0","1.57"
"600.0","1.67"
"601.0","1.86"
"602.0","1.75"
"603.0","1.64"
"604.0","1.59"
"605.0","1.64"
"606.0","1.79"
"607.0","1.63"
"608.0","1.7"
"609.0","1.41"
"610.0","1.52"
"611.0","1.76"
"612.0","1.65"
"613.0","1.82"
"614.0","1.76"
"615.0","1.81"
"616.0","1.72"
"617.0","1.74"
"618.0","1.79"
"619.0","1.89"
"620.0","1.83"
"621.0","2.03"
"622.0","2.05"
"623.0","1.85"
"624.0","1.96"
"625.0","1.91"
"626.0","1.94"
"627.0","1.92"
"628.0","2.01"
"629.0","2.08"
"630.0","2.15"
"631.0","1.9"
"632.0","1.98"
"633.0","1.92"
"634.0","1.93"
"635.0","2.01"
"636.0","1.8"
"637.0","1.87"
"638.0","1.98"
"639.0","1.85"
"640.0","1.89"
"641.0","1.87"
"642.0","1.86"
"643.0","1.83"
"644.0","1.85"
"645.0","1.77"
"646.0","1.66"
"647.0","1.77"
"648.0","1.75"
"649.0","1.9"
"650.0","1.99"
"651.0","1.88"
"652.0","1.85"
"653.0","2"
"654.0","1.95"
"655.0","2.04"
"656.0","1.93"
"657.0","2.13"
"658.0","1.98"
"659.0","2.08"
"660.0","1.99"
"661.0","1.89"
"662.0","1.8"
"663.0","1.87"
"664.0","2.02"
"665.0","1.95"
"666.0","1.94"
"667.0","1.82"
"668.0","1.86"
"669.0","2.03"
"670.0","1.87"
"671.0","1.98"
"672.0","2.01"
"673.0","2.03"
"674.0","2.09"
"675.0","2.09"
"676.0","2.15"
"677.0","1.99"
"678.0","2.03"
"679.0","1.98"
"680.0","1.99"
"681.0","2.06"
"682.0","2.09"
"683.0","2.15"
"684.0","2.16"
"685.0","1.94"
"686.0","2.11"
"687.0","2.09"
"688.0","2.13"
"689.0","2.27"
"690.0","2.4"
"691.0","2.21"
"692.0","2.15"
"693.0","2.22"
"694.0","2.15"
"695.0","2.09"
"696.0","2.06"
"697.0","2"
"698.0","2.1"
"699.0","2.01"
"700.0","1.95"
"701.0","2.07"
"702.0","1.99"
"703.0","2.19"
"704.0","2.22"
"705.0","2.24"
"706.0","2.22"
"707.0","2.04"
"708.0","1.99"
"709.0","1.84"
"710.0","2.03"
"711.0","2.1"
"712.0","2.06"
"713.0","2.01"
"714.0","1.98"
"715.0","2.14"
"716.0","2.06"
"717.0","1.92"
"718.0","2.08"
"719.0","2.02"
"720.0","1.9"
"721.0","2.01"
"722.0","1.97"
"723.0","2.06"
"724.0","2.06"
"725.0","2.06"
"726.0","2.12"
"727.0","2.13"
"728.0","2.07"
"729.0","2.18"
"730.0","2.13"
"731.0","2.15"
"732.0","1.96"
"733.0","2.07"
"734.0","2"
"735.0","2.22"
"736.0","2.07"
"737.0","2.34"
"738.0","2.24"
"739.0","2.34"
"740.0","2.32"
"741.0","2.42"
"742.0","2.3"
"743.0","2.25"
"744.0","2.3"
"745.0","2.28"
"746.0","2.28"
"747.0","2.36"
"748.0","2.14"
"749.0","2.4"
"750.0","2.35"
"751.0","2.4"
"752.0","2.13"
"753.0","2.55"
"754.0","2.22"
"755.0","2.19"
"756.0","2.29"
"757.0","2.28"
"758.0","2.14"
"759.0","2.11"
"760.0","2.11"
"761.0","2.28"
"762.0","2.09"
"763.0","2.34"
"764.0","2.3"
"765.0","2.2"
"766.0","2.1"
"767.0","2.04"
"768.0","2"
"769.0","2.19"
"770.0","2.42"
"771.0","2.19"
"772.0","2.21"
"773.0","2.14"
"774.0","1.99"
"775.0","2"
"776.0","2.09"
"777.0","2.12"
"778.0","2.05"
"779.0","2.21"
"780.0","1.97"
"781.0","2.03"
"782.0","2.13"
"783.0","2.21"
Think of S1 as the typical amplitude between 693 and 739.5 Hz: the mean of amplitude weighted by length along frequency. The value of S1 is 2.08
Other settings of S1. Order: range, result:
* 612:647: 1.88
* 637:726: 2.01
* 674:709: 2.1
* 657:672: 1.94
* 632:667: 1.91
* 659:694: 2.04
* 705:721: 2.03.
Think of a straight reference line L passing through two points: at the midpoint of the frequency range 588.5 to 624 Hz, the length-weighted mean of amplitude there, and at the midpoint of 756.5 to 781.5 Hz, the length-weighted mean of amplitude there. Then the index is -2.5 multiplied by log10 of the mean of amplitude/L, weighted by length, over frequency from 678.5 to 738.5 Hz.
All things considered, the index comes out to -0.05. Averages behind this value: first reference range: 1.74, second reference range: 2.14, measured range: 2.09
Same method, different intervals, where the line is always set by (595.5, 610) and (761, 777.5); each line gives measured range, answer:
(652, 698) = -0.089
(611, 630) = -0.098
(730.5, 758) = -0.085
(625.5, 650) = -0.078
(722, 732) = -0.033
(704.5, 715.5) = -0.042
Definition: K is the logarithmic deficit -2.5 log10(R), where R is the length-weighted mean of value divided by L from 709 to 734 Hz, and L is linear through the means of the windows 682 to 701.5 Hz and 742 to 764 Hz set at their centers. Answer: 0.072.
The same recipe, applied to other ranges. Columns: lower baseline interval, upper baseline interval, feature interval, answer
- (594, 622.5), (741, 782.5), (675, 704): -0.06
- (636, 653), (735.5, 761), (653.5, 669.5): -0.02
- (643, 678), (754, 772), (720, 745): -0.02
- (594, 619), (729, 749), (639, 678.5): -0.01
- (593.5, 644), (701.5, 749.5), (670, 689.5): -0.04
